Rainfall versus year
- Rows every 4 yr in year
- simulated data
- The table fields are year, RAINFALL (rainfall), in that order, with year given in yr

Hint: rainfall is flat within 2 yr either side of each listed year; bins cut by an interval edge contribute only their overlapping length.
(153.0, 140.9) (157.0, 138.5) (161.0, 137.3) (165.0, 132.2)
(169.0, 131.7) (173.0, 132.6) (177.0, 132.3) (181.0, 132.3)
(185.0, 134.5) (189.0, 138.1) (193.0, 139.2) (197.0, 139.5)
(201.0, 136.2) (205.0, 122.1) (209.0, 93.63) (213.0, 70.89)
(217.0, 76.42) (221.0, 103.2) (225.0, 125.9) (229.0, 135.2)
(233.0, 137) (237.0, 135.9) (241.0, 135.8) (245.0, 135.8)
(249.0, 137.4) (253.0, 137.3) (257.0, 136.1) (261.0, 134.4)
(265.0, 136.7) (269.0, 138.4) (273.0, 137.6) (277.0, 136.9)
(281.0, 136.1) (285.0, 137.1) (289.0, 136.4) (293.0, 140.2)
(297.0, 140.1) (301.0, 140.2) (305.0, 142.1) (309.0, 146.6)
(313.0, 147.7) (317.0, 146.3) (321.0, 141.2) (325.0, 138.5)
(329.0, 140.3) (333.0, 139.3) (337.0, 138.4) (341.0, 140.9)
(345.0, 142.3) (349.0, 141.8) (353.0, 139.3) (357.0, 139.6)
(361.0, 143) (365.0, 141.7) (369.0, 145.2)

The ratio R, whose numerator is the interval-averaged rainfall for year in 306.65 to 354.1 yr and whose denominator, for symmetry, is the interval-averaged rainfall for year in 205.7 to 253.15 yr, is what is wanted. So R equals 1.20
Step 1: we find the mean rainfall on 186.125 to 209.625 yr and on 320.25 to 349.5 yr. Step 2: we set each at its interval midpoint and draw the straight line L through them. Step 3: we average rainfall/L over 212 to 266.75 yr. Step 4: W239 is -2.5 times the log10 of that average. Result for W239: 0.07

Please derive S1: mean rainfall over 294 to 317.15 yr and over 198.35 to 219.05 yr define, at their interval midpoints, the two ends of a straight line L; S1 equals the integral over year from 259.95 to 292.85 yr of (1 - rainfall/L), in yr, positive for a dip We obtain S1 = -1.6 yr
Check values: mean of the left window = 101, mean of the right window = 143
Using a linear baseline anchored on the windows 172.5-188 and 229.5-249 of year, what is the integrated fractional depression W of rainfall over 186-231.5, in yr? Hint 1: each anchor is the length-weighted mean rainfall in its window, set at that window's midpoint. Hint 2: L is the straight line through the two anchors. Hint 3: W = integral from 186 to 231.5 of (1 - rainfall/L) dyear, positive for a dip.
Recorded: 6.0 yr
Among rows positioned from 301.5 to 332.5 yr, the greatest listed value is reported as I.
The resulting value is 147.7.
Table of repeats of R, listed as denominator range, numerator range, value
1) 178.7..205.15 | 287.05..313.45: 1.05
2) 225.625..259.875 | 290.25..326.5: 1.05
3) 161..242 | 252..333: 1.12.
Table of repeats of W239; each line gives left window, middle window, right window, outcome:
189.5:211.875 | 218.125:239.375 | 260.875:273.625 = 0.04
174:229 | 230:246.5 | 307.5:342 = -0.08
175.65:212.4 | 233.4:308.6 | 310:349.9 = -0.02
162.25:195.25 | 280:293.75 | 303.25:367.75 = 0.02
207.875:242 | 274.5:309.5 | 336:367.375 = -0.09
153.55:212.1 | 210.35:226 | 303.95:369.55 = 0.40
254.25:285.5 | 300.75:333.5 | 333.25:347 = -0.03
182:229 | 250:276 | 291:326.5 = -0.04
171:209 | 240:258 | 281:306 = 0.00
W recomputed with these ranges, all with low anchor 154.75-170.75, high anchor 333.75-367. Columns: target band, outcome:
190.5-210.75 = 1.4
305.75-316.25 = -0.5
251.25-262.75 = 0.2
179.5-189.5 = 0.1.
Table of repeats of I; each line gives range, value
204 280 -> 138.4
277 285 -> 137.1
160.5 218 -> 139.5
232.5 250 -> 137.4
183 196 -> 139.2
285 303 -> 140.2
